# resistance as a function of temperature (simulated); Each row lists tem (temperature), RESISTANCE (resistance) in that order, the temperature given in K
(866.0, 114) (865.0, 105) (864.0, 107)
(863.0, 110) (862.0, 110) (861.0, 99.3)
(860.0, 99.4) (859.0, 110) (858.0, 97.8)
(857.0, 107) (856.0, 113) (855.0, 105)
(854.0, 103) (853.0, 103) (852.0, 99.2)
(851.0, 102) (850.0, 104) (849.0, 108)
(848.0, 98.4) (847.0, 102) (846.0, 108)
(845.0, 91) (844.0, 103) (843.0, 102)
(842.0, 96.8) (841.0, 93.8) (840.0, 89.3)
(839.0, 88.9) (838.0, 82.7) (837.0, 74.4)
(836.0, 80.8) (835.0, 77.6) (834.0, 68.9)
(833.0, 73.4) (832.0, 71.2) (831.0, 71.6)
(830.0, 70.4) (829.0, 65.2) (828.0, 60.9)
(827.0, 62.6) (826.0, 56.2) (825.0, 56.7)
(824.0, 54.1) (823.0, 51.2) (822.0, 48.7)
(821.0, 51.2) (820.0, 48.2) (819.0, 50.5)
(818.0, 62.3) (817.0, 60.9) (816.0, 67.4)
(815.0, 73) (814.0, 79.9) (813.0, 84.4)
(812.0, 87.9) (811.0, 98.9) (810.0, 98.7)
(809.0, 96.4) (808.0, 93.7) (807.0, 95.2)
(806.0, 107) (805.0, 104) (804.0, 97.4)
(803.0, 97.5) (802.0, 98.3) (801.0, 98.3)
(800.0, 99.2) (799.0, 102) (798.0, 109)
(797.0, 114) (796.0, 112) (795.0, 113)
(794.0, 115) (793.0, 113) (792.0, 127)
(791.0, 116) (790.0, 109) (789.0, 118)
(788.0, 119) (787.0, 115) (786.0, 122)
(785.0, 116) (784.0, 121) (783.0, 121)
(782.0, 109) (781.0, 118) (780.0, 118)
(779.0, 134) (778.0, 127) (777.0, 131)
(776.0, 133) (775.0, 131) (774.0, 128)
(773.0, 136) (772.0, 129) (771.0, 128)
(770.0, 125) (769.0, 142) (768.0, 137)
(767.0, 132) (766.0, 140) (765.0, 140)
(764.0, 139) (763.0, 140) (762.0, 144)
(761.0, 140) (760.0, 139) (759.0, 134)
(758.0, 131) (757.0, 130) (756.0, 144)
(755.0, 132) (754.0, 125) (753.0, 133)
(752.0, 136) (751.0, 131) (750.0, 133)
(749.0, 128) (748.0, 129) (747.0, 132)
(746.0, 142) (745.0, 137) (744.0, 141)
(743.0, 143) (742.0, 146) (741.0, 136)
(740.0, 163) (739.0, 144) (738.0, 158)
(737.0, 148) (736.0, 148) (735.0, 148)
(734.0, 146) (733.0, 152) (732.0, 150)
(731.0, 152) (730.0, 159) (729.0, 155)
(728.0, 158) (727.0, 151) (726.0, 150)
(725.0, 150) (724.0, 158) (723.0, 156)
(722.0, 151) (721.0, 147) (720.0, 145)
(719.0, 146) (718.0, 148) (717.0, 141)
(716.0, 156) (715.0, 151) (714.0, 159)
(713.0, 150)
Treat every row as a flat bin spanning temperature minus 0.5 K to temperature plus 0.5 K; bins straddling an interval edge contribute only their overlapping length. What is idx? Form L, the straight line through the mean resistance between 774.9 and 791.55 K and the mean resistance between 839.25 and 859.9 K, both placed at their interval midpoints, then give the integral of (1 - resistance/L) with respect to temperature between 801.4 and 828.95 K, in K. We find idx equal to 9.0 K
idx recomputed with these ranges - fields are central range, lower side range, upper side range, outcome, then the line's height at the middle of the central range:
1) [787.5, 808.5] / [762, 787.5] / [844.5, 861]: 2.4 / 121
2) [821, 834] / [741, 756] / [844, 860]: 5.8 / 111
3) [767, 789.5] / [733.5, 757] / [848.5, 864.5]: 0.7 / 130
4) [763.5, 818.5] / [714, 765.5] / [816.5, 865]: 1.5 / 114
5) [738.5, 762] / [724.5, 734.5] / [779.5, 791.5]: 0.3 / 139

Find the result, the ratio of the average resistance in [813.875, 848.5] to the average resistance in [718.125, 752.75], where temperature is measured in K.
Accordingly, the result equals 0.51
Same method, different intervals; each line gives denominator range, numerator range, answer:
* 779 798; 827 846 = 0.70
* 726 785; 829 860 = 0.68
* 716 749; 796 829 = 0.54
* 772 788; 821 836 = 0.51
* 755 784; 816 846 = 0.54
